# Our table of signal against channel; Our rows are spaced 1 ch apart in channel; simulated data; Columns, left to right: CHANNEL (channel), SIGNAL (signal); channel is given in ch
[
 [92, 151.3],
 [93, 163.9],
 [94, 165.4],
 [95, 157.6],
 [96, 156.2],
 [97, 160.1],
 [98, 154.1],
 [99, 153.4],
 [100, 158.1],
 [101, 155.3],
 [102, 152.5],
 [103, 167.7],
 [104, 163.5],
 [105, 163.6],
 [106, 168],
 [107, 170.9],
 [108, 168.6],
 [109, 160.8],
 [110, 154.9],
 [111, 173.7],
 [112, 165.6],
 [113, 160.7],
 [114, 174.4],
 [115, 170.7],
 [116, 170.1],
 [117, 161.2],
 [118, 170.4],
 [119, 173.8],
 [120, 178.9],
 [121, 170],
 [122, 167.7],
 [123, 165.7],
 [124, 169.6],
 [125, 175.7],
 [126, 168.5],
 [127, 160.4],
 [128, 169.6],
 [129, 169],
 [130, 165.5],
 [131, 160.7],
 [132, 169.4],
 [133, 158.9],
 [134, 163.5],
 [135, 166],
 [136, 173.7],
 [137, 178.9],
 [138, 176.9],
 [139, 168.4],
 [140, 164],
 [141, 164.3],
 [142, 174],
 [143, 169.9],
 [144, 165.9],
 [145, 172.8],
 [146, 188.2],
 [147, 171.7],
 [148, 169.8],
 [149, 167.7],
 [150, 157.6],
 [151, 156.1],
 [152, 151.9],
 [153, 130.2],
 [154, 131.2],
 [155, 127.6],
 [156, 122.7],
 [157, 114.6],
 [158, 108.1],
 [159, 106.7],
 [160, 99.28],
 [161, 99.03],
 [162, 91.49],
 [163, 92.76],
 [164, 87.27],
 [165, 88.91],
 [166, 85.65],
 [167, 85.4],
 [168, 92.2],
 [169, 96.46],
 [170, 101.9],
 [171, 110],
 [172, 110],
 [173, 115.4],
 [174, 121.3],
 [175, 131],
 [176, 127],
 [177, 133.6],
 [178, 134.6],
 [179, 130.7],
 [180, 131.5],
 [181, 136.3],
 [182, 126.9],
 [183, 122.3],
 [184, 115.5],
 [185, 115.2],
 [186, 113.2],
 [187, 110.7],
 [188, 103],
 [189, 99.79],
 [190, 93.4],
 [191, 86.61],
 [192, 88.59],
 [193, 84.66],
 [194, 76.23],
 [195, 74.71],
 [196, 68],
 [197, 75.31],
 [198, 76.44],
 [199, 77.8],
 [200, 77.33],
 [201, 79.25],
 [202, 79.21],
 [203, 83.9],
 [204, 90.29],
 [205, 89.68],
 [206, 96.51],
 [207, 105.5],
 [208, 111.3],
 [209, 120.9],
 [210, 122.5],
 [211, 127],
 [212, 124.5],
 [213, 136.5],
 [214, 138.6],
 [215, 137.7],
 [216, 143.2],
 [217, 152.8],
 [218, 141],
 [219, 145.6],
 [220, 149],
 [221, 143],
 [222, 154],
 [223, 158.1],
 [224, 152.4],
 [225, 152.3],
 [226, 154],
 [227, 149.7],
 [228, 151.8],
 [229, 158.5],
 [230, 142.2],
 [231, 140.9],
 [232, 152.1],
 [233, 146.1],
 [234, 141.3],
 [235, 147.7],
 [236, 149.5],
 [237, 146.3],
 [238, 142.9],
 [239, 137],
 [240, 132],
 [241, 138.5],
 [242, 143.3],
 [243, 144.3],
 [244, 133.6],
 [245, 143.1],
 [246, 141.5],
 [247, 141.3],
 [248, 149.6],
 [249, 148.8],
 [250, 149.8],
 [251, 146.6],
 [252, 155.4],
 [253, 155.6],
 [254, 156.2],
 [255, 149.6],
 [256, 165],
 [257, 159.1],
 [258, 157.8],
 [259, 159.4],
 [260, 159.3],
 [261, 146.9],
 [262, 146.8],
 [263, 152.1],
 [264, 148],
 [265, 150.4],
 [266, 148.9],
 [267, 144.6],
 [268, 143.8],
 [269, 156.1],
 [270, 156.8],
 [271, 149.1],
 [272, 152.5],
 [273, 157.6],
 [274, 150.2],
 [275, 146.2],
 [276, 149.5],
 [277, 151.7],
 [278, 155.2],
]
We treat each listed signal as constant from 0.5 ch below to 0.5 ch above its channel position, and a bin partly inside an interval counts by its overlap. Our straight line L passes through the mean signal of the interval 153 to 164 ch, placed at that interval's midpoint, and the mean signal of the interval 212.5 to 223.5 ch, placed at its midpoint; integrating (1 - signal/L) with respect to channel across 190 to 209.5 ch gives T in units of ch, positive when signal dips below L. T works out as 6.95 ch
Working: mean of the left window 109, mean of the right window 145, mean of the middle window 86.6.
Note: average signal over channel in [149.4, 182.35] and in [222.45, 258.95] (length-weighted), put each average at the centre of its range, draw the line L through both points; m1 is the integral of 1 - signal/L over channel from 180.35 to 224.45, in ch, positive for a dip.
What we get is 6.97 ch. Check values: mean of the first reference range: 116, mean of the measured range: 111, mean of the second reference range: 148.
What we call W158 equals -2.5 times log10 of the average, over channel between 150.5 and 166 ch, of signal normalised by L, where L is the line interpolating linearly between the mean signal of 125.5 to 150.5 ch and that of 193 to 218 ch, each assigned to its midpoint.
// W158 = 0.305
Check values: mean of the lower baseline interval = 169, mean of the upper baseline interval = 103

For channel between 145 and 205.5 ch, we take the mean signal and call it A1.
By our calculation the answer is 111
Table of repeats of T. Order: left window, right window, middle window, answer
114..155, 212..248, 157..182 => 7.7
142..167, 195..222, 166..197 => 3.7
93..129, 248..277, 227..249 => 1.4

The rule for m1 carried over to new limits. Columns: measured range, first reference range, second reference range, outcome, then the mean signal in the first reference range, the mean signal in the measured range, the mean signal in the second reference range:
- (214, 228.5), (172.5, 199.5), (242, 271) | -2.29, 106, 149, 150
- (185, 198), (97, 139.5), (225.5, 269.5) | 5.51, 166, 90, 148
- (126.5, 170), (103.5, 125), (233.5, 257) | 5.61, 168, 142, 146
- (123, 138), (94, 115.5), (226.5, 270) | -0.76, 162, 168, 148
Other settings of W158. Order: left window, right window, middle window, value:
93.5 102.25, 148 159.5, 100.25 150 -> -0.149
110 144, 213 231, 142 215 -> 0.348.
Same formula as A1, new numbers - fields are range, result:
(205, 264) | 144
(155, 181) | 110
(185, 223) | 108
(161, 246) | 119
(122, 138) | 168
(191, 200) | 78.2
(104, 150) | 169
